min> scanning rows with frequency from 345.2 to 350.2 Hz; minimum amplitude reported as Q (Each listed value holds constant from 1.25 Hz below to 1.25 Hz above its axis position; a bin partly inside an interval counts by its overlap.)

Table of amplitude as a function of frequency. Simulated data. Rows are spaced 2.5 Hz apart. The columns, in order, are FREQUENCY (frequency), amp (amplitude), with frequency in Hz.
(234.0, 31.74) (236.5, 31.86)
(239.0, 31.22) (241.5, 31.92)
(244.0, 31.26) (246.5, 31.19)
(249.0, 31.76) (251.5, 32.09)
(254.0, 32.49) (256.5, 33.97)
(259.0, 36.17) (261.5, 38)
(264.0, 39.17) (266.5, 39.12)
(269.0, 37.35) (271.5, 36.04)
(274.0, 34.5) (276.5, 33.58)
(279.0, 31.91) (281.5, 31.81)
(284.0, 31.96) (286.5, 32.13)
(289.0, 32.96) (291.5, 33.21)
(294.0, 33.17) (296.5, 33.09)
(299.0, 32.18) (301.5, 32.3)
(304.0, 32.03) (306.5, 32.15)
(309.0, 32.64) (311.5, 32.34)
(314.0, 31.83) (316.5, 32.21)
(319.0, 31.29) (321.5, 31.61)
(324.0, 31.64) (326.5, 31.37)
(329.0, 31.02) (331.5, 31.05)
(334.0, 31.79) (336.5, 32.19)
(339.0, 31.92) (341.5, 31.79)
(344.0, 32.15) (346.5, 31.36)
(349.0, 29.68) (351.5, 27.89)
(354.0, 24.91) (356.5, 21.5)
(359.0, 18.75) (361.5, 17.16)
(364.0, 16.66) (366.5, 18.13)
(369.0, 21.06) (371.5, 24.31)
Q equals 29.68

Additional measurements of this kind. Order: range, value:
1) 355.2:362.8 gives 17.16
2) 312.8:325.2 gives 31.29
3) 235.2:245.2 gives 31.22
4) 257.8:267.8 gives 36.17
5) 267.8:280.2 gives 31.91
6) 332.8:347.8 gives 31.36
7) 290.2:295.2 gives 33.17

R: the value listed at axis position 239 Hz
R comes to 31.22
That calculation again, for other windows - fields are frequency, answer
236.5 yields 31.86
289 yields 32.96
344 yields 32.15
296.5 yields 33.09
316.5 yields 32.21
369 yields 21.06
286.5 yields 32.13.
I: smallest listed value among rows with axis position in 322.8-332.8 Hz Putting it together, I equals 31.02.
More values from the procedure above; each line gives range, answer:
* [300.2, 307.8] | 32.03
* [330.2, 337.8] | 31.05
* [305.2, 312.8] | 32.15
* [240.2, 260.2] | 31.19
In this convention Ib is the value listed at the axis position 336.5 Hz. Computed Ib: 32.19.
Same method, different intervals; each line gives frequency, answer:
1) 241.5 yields 31.92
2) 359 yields 18.75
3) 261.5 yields 38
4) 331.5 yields 31.05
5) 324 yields 31.64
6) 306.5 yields 32.15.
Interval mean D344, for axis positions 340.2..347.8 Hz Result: 31.8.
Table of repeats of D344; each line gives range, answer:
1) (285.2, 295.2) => 32.9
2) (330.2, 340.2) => 31.7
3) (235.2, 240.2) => 31.5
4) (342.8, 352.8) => 30.2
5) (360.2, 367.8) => 17.4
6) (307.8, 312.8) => 32.5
